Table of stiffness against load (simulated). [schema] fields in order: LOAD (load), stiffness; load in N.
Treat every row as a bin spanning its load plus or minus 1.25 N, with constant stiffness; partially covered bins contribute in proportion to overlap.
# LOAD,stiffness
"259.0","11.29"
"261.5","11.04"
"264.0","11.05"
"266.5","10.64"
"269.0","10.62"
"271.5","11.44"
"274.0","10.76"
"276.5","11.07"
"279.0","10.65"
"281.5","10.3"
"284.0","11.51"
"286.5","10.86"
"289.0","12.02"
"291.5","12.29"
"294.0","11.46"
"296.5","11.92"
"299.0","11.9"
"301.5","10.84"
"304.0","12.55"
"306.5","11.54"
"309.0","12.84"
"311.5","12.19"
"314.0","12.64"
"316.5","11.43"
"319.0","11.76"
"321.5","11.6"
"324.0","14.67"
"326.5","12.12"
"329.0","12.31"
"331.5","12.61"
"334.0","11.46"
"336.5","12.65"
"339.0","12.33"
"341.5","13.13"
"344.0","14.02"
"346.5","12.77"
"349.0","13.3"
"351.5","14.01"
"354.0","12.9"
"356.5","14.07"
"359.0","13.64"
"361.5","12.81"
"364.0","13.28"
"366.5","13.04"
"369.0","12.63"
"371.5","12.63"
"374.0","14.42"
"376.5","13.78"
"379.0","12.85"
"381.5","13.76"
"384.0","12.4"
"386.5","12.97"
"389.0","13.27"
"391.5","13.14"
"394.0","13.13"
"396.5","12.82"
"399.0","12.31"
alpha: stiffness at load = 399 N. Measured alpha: 12.31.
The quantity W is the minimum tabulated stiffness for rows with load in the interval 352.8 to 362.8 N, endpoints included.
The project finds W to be 12.81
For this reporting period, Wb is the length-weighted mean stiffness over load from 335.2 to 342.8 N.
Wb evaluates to 12.7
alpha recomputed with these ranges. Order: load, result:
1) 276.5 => 11.07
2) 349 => 13.3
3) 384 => 12.4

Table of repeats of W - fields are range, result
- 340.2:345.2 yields 13.13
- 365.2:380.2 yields 12.63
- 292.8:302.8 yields 10.84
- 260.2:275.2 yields 10.62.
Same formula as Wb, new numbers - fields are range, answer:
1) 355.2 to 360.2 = 13.8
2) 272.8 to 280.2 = 10.8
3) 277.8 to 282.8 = 10.5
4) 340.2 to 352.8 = 13.4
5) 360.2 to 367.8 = 13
